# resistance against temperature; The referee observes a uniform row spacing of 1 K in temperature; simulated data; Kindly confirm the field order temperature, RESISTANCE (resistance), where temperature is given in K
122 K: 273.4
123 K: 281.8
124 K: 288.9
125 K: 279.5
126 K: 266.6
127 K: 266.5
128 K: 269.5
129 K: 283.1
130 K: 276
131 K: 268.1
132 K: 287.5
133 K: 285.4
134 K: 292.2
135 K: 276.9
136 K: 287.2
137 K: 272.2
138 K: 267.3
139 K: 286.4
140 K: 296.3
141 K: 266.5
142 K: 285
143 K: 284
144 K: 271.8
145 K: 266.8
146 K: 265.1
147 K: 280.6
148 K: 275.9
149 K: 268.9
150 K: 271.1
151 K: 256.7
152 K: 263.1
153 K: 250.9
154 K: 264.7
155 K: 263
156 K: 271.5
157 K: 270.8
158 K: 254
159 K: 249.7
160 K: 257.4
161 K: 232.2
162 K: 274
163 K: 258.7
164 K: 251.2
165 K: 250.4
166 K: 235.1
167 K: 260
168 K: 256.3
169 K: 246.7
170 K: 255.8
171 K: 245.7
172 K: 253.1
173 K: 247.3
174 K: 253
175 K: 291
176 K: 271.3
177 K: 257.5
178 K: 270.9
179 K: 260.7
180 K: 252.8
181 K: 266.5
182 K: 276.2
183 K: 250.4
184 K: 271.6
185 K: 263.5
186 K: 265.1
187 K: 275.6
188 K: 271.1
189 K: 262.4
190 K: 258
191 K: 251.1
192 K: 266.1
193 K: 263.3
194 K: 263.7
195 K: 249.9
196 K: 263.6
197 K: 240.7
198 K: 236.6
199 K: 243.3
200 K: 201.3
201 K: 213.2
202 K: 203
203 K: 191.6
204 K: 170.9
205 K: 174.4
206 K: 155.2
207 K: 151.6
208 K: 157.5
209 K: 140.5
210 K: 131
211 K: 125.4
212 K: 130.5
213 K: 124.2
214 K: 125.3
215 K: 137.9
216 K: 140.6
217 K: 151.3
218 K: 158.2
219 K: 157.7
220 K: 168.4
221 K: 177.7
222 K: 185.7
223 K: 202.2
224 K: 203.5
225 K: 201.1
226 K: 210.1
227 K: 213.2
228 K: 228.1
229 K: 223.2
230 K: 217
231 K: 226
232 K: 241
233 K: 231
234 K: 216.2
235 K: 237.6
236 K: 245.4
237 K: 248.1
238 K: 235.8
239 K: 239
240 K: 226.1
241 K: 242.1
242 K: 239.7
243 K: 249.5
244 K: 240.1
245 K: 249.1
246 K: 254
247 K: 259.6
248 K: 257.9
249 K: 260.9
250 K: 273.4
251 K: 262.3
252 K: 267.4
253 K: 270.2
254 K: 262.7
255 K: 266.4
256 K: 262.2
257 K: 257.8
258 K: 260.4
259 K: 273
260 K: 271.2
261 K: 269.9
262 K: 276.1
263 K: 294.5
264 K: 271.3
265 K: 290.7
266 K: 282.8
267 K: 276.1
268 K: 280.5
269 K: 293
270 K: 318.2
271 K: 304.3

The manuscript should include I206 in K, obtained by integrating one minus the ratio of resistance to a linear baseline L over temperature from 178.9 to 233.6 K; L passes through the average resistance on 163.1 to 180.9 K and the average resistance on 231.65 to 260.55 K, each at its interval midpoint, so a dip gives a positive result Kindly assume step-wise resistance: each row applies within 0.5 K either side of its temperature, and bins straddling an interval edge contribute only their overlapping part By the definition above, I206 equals 9.8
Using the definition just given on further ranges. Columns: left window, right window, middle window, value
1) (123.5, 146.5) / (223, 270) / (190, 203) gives 1.15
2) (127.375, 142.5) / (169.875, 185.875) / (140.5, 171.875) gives 1.13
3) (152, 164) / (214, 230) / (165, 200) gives -4.36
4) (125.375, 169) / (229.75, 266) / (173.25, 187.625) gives -0.12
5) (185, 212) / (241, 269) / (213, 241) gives 4.74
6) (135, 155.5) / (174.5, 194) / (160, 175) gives 0.87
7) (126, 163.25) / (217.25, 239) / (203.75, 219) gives 5.33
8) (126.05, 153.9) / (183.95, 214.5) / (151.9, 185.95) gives -2.28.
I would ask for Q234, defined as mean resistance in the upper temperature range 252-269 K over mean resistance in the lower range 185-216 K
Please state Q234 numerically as 1.34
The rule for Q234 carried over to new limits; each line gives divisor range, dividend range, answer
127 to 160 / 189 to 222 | 0.69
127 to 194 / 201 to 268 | 0.82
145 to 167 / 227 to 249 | 0.92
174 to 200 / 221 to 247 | 0.87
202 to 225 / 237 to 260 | 1.60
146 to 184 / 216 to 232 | 0.75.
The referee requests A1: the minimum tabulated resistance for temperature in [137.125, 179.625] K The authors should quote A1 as 232.2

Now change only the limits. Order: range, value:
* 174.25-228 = 124.2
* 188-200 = 201.3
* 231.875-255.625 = 216.2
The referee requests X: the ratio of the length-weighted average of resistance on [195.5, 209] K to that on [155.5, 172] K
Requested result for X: 0.78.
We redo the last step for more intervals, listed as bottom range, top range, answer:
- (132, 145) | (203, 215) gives 0.52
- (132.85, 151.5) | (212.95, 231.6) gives 0.66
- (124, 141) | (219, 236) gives 0.76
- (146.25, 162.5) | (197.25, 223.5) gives 0.64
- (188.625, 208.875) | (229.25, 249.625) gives 1.10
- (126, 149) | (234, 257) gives 0.91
